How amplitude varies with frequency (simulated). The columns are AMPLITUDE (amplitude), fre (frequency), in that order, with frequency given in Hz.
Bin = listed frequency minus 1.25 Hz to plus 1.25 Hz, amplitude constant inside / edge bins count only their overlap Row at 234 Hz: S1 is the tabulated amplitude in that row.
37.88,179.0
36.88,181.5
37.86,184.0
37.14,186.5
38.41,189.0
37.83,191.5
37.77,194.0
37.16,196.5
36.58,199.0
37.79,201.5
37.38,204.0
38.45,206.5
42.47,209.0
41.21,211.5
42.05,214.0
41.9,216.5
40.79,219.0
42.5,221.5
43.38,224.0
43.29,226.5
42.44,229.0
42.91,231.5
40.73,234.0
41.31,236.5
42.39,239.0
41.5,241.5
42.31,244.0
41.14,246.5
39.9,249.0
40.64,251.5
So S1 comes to 40.73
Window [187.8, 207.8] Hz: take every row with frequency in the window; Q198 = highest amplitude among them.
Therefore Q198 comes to 38.45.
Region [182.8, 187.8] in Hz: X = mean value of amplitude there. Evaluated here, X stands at 37.5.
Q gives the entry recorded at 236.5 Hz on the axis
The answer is 41.31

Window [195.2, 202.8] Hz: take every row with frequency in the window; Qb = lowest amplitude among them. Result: 36.58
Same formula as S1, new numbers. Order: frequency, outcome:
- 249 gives 39.9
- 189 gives 38.41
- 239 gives 42.39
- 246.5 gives 41.14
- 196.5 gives 37.16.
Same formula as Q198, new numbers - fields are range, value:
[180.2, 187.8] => 37.86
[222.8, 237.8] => 43.38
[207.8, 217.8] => 42.47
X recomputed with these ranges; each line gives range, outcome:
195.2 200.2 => 36.9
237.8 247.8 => 41.8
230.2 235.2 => 41.8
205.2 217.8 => 41.2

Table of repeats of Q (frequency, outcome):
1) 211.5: 41.21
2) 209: 42.47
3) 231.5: 42.91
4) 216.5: 41.9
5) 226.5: 43.29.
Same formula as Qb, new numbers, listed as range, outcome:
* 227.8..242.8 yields 40.73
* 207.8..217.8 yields 41.21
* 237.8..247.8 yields 41.14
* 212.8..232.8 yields 40.79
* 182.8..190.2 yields 37.14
